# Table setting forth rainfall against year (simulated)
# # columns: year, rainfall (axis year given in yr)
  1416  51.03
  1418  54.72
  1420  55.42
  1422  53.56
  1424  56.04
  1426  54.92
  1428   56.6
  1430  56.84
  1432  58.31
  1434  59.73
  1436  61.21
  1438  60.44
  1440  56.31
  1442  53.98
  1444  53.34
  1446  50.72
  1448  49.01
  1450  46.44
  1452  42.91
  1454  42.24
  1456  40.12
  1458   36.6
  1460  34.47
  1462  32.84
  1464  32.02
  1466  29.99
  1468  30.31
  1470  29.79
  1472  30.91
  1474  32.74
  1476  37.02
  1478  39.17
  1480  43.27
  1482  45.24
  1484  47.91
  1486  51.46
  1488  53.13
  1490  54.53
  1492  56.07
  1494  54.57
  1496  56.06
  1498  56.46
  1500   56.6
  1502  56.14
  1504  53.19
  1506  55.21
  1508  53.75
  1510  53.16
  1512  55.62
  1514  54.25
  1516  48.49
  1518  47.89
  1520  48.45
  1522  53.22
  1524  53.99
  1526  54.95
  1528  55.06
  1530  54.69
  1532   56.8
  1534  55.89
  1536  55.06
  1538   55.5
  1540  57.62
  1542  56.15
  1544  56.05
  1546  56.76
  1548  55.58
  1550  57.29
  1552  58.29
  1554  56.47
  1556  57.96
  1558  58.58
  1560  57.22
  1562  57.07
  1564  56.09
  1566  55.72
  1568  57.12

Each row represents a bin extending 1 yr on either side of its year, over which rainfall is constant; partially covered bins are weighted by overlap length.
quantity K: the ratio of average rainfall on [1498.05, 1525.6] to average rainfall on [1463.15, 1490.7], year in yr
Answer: 1.34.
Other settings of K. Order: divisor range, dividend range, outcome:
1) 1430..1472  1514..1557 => 1.22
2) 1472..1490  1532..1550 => 1.29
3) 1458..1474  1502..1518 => 1.67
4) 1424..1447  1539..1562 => 1.01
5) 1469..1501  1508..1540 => 1.15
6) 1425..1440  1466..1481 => 0.59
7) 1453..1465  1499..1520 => 1.46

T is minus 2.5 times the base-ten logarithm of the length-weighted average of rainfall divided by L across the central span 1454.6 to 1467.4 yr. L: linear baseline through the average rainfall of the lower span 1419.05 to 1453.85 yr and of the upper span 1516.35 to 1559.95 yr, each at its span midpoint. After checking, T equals 0.496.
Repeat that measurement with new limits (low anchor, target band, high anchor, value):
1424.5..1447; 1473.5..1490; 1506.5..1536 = 0.22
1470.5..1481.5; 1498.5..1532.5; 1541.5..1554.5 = -0.13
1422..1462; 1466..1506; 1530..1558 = 0.15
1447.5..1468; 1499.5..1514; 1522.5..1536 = -0.10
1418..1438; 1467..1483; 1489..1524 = 0.46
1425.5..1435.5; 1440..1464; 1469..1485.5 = 0.12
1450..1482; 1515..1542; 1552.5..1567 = -0.08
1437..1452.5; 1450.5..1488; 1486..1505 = 0.36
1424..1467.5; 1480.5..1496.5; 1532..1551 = -0.01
